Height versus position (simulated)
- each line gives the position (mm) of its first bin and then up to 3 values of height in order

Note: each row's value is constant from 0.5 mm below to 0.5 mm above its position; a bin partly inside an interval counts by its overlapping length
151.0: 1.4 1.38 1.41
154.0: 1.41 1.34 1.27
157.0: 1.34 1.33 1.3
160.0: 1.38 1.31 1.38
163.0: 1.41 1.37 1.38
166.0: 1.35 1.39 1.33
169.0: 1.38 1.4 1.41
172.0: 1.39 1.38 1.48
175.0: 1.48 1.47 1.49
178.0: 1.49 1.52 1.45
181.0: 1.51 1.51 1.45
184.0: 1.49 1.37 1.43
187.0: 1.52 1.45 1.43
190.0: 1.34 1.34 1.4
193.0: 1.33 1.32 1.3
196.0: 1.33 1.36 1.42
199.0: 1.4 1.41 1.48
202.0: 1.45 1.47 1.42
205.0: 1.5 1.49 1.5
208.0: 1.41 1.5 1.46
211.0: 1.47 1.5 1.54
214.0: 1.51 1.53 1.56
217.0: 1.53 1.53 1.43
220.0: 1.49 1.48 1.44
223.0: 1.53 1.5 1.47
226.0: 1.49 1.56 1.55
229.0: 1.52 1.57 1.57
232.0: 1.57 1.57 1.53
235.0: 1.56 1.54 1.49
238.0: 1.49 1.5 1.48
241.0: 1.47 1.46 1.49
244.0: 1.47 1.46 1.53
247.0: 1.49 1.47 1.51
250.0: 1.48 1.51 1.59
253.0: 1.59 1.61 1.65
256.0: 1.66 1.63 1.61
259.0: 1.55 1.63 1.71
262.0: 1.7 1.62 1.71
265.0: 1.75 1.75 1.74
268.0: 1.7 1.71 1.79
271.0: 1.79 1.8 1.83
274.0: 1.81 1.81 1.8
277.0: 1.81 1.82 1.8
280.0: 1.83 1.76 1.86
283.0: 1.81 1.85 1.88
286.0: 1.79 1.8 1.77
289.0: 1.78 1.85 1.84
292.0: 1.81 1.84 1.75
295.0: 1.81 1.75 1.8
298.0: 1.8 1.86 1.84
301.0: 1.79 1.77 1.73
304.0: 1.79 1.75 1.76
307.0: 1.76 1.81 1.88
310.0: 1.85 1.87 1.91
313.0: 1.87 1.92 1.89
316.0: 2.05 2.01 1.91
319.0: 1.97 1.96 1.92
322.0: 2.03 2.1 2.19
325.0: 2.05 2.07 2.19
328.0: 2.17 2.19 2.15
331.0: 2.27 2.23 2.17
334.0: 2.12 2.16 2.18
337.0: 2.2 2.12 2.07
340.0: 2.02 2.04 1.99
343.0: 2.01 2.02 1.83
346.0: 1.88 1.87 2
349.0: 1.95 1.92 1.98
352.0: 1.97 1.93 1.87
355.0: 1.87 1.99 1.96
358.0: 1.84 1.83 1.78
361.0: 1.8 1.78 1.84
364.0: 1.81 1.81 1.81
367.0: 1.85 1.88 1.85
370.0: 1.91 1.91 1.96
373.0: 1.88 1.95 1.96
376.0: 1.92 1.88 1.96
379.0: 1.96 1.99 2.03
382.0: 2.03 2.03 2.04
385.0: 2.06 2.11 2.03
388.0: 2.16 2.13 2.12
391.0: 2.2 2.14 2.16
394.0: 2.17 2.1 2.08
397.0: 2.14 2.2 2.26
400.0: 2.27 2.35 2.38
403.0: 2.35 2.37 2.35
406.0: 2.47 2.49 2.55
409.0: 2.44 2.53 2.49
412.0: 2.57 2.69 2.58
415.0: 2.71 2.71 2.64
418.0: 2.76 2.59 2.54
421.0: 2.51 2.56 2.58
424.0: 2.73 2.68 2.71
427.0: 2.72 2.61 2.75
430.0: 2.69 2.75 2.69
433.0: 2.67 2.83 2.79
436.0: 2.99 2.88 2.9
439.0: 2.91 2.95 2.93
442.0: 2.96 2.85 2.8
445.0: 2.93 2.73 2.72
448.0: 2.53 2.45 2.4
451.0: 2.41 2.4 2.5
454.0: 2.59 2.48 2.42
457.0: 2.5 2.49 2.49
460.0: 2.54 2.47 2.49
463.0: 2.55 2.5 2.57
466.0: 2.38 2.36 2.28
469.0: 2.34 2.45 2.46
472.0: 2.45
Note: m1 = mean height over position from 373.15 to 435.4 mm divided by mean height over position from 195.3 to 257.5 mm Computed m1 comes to 1.58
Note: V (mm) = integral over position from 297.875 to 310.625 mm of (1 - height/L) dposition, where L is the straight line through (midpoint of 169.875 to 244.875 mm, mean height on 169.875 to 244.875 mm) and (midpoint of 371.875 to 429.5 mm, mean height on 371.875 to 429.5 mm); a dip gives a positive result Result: 0.6 mm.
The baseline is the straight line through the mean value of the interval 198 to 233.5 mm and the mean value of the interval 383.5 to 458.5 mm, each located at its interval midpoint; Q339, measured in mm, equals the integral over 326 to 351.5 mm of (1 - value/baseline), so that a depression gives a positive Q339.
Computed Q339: 0.5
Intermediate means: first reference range 1.5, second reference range 2.52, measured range 2.07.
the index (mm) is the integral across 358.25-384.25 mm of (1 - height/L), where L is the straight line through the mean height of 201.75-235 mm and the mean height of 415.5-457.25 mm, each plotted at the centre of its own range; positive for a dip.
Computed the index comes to 4.8 mm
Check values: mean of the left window 1.51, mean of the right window 2.69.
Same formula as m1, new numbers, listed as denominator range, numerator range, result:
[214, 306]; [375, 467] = 1.49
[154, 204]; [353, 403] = 1.43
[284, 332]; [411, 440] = 1.42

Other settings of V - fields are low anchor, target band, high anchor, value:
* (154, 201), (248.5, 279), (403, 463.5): 2.1 mm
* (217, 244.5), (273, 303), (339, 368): -2.1 mm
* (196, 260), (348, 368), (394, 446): 3.3 mm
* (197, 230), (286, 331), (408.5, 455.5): 2.3 mm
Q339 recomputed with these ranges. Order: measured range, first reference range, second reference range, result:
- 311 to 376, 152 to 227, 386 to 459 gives 5.3 mm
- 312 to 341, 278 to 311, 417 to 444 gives -0.6 mm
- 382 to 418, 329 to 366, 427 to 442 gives 2.4 mm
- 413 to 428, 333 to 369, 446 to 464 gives -2.1 mm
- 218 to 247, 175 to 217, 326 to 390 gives 1.1 mm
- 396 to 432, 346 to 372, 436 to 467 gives -3.2 mm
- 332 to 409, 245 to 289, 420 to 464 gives 7.6 mm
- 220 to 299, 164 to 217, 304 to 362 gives 2.2 mm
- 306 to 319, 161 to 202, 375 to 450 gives 0.8 mm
